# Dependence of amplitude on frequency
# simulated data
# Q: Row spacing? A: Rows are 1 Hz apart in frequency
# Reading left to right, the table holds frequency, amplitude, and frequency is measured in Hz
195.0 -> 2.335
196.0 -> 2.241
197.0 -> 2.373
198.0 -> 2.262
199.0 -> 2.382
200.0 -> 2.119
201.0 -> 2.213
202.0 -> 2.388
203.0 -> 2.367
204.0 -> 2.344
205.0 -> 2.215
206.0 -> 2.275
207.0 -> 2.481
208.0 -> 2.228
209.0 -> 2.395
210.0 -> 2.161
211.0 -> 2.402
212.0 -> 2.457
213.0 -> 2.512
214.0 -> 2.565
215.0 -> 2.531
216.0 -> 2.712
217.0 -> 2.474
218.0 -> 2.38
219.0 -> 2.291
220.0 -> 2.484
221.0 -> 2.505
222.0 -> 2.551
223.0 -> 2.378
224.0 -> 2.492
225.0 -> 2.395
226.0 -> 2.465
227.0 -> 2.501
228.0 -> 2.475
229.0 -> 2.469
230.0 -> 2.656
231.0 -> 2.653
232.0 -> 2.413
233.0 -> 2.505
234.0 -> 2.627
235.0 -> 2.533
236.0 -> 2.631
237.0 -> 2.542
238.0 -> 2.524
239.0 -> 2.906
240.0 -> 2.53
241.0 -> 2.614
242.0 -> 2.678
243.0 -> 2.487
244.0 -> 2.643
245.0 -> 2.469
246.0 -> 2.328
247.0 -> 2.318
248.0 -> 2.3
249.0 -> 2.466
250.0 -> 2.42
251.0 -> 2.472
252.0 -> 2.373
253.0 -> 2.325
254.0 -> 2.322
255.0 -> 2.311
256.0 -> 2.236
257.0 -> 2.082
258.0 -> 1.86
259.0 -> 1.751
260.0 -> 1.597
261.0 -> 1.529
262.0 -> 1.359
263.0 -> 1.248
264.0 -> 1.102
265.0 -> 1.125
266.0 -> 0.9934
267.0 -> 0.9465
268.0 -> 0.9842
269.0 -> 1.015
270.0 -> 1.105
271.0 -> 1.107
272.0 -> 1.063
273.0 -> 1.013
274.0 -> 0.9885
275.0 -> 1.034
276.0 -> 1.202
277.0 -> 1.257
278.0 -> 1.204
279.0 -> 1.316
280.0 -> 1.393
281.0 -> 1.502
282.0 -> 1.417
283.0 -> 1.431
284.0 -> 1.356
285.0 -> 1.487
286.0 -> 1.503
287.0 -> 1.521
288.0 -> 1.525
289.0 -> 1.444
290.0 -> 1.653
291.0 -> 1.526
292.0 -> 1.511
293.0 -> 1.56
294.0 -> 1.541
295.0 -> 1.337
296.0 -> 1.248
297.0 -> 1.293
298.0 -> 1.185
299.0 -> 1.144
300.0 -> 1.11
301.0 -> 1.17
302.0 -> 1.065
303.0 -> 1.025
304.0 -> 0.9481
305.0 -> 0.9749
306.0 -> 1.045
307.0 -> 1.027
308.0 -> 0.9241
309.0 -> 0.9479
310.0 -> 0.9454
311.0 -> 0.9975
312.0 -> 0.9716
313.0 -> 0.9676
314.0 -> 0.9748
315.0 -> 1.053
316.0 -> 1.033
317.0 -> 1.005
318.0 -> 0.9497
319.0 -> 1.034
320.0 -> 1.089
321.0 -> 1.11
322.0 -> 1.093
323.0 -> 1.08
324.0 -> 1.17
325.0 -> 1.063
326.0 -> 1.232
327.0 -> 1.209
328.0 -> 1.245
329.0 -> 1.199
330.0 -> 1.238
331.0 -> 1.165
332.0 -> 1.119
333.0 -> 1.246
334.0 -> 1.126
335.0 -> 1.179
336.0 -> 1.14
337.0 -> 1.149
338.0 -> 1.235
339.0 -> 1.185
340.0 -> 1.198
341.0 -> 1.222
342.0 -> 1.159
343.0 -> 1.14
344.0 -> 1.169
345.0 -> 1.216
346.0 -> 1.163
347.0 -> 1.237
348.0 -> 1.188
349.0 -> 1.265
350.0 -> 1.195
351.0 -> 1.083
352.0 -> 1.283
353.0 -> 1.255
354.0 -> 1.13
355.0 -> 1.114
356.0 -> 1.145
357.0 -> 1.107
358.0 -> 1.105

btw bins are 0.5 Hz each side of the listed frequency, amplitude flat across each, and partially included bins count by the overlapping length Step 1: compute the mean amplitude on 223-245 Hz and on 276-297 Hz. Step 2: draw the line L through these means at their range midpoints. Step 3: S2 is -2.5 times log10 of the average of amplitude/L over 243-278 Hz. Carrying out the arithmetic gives 0.20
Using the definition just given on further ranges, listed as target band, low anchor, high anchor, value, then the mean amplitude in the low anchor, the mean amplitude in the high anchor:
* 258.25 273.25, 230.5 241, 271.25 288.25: 0.383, 2.59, 1.3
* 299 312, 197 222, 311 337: 0.277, 2.38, 1.11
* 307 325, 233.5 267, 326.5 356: 0.381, 2.15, 1.19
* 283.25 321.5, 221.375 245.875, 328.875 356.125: 0.383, 2.54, 1.18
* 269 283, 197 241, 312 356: 0.437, 2.45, 1.14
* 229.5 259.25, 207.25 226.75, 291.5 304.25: -0.194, 2.44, 1.25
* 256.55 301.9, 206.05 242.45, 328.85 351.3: 0.371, 2.5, 1.18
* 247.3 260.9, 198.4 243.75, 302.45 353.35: -0.063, 2.47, 1.11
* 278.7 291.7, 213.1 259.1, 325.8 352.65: 0.250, 2.46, 1.19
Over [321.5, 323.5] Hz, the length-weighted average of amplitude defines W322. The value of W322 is 1.09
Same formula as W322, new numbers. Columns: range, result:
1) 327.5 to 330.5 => 1.23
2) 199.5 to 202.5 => 2.24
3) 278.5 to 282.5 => 1.41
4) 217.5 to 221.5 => 2.42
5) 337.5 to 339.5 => 1.21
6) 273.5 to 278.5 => 1.14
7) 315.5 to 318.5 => 0.996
